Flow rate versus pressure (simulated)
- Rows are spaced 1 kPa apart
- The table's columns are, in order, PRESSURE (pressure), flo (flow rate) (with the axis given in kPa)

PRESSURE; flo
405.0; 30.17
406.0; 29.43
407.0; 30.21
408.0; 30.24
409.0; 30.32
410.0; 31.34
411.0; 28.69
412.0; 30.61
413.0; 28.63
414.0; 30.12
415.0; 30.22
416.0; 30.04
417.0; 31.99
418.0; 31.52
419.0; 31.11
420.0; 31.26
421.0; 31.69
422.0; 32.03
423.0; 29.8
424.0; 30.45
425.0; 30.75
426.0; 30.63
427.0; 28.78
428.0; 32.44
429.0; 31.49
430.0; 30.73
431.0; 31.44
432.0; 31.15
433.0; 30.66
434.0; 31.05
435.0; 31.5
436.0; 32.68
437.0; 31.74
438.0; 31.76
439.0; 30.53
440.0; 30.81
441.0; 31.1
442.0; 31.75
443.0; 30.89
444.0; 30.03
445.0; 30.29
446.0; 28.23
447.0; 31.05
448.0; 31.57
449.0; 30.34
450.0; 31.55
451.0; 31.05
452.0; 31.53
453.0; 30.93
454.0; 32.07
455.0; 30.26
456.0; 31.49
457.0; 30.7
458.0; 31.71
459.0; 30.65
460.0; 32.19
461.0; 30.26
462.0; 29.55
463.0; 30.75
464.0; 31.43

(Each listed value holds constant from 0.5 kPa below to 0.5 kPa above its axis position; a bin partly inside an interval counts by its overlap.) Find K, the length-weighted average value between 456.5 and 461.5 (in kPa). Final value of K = 31.1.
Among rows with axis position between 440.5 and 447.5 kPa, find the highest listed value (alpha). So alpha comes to 31.75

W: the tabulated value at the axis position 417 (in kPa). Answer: 31.99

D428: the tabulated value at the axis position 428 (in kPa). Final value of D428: 32.44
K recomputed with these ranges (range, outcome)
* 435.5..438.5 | 32.1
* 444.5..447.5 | 29.9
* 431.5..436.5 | 31.4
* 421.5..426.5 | 30.7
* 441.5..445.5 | 30.7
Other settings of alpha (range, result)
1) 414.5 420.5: 31.99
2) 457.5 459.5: 31.71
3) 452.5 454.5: 32.07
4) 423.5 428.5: 32.44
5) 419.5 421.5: 31.69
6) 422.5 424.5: 30.45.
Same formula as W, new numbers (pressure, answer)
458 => 31.71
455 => 30.26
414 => 30.12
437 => 31.74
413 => 28.63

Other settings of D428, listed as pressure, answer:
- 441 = 31.1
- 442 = 31.75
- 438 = 31.76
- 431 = 31.44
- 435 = 31.5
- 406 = 29.43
